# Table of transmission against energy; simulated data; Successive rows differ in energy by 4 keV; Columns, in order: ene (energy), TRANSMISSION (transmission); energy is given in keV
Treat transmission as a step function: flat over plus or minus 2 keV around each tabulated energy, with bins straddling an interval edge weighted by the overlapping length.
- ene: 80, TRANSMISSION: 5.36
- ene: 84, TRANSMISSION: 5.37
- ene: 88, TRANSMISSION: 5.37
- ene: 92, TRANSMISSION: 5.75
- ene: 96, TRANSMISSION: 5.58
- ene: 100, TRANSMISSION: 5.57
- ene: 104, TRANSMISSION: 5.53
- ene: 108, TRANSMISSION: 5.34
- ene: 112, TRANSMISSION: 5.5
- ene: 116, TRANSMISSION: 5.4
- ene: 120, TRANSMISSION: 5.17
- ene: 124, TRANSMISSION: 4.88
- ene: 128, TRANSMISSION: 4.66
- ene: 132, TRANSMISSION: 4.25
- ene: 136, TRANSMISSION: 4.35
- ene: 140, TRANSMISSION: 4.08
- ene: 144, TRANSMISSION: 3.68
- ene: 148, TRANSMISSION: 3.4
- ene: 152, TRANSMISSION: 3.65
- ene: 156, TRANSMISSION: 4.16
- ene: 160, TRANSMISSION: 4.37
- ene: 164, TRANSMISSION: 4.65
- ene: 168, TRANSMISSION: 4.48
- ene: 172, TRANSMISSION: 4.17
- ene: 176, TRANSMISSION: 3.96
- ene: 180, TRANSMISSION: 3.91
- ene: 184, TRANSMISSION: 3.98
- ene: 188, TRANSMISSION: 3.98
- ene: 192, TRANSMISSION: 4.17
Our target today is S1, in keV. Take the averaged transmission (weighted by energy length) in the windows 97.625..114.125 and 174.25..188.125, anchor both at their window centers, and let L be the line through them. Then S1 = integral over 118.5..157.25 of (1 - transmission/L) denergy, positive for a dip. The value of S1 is 5.05 keV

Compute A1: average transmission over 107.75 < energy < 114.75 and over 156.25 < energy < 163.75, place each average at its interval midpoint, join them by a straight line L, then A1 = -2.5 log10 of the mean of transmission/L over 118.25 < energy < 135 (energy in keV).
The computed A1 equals 0.09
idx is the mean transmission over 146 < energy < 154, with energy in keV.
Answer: 3.52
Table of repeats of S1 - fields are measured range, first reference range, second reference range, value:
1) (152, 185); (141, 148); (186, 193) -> -2.7 keV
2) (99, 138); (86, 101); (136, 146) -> -2.6 keV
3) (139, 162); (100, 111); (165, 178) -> 3.7 keV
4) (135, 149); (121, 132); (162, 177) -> 2.1 keV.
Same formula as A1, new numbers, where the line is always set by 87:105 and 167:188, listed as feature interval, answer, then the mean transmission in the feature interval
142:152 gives 0.28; 3.56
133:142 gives 0.14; 4.22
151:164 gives 0.06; 4.18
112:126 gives -0.01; 5.2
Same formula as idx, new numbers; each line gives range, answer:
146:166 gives 4.05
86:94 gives 5.56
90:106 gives 5.61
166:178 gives 4.2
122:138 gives 4.54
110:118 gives 5.45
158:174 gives 4.42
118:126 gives 5.03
